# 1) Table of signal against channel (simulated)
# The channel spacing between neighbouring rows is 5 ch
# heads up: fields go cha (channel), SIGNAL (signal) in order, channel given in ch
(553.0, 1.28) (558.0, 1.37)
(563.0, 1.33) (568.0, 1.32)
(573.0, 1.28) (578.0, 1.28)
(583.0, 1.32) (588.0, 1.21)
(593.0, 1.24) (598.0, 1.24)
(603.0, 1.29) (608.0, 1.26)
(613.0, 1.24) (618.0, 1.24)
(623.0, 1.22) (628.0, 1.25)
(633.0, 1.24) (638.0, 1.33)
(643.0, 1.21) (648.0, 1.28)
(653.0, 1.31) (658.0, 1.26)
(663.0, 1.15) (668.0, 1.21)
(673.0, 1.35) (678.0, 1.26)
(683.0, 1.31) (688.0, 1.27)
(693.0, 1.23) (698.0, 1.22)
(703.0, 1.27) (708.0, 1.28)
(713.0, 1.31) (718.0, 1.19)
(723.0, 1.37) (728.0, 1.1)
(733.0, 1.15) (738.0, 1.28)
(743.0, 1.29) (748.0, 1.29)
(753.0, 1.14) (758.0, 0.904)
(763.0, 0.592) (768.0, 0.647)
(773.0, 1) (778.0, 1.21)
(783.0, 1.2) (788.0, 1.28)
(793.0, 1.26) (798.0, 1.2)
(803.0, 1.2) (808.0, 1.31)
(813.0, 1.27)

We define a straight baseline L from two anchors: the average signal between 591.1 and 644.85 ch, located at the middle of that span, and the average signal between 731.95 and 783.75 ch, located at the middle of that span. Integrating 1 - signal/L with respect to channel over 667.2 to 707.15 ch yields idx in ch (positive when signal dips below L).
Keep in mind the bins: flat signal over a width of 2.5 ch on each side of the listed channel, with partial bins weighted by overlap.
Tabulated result -3.9 ch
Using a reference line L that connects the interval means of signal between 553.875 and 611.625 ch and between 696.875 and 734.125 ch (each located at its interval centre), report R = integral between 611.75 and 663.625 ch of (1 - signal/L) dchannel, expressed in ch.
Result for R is 0.6 ch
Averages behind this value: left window 1.28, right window 1.24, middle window 1.25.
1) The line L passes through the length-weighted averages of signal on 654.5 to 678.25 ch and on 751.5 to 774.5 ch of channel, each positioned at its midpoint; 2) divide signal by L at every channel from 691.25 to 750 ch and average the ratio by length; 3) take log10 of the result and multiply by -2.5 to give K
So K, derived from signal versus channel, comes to -0.23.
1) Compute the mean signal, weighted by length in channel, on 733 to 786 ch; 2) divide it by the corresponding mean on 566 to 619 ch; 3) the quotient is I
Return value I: 0.84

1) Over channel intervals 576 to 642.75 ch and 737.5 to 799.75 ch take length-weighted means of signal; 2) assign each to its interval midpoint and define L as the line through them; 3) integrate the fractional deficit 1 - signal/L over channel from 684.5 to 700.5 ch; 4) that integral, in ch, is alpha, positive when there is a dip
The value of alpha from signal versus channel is -1.00 ch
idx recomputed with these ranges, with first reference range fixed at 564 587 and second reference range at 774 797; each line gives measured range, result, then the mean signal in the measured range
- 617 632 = 0.5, 1.24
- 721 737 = 0.4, 1.21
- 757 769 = 5.2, 0.699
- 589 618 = 0.8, 1.25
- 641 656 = 0.0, 1.27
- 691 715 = -0.2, 1.26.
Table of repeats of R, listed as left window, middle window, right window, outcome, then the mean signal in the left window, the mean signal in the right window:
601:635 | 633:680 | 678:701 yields -0.29 ch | 1.25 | 1.26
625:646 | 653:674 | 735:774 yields -0.73 ch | 1.26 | 1.02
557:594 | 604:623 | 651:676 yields 0.45 ch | 1.29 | 1.25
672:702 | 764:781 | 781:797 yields 4.36 ch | 1.27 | 1.24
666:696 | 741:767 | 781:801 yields 4.84 ch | 1.27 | 1.24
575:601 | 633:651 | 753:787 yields -1.54 ch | 1.26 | 0.957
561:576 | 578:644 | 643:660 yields 1.80 ch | 1.31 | 1.27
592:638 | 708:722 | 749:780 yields -3.14 ch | 1.25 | 0.929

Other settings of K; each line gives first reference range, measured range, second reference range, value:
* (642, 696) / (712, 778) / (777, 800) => 0.14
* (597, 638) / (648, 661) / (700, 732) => -0.02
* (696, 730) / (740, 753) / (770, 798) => -0.04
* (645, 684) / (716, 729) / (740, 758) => -0.02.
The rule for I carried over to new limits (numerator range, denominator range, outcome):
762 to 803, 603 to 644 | 0.86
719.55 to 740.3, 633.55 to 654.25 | 0.96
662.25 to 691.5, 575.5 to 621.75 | 1.01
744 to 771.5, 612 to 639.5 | 0.75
